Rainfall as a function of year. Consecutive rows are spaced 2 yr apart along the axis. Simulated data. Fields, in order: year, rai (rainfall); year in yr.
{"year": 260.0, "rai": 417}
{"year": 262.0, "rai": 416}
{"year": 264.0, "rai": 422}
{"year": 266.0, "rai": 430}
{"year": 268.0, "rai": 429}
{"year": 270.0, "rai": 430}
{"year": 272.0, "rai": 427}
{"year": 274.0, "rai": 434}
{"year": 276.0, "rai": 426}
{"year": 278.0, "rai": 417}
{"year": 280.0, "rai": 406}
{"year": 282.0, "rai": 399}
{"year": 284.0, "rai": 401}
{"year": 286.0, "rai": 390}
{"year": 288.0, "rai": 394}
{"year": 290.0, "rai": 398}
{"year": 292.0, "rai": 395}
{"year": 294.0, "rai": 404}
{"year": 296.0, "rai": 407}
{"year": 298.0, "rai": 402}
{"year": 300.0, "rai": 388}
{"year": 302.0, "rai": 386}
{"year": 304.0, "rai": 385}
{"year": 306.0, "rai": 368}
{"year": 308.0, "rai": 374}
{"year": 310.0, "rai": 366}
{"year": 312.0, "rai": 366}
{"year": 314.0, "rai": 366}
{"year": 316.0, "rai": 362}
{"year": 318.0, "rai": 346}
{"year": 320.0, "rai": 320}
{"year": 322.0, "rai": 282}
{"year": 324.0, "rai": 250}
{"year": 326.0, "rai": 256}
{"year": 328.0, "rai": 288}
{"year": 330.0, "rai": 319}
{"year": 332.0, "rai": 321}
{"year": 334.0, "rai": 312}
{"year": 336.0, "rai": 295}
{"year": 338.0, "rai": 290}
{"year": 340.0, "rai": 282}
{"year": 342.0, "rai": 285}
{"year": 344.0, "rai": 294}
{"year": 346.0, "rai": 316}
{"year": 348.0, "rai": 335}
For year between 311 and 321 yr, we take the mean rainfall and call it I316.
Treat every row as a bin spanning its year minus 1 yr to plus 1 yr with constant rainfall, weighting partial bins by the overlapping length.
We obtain 352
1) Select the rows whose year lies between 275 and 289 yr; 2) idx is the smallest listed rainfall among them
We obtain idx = 390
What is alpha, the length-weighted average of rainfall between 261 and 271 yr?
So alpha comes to 425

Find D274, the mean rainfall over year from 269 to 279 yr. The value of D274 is 427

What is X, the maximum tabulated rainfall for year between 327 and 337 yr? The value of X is 321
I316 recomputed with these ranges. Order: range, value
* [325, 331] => 288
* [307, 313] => 369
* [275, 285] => 410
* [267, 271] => 430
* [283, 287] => 396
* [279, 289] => 398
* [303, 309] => 376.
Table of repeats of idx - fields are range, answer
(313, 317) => 362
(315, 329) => 250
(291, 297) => 395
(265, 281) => 406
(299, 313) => 366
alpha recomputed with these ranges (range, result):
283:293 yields 396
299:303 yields 387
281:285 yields 400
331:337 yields 309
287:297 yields 400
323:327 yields 253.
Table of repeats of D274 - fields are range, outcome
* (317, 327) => 291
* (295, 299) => 404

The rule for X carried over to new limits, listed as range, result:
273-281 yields 434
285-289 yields 394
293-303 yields 407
